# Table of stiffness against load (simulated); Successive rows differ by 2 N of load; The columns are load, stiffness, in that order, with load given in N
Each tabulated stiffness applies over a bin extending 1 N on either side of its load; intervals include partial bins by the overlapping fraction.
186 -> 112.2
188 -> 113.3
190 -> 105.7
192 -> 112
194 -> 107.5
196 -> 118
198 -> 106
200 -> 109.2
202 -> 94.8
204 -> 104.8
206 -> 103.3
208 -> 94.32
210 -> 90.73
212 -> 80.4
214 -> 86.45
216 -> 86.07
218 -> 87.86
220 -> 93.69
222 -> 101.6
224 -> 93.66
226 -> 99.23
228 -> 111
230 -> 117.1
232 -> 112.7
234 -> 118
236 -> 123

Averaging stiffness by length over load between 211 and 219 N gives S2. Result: 85.2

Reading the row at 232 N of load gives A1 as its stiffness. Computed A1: 112.7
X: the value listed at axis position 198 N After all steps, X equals 106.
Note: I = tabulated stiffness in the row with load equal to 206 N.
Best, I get 103.3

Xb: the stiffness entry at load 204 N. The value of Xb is 104.8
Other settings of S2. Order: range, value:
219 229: 99.8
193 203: 107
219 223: 97.6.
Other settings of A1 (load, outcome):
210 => 90.73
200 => 109.2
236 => 123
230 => 117.1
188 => 113.3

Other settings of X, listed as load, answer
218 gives 87.86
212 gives 80.4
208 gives 94.32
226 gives 99.23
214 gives 86.45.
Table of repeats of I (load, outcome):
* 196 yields 118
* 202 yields 94.8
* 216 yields 86.07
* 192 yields 112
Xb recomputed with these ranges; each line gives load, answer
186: 112.2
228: 111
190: 105.7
